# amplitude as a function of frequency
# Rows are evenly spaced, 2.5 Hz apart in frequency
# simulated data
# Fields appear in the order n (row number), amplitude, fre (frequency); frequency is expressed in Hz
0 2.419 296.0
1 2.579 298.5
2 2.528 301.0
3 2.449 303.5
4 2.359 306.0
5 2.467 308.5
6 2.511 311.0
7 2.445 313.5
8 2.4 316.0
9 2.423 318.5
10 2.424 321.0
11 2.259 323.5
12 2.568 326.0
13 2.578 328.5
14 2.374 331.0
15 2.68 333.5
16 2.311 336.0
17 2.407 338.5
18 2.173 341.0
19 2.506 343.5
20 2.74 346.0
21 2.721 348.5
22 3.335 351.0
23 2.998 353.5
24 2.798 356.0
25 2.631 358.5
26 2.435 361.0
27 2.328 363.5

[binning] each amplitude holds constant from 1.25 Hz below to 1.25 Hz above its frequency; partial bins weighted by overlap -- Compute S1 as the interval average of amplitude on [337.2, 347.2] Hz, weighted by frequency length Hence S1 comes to 2.45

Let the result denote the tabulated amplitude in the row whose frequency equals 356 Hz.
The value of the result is 2.798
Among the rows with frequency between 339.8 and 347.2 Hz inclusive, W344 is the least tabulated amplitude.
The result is 2.173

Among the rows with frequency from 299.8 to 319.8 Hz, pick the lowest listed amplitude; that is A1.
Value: 2.359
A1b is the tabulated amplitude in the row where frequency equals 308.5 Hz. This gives 2.467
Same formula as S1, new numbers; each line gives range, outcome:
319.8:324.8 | 2.34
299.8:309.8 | 2.45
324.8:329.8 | 2.57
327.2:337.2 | 2.49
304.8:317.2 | 2.44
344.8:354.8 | 2.95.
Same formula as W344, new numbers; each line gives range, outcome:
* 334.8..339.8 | 2.311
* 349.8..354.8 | 2.998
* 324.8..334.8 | 2.374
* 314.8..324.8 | 2.259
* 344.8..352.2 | 2.721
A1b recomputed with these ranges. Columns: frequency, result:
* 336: 2.311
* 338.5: 2.407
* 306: 2.359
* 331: 2.374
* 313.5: 2.445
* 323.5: 2.259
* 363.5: 2.328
